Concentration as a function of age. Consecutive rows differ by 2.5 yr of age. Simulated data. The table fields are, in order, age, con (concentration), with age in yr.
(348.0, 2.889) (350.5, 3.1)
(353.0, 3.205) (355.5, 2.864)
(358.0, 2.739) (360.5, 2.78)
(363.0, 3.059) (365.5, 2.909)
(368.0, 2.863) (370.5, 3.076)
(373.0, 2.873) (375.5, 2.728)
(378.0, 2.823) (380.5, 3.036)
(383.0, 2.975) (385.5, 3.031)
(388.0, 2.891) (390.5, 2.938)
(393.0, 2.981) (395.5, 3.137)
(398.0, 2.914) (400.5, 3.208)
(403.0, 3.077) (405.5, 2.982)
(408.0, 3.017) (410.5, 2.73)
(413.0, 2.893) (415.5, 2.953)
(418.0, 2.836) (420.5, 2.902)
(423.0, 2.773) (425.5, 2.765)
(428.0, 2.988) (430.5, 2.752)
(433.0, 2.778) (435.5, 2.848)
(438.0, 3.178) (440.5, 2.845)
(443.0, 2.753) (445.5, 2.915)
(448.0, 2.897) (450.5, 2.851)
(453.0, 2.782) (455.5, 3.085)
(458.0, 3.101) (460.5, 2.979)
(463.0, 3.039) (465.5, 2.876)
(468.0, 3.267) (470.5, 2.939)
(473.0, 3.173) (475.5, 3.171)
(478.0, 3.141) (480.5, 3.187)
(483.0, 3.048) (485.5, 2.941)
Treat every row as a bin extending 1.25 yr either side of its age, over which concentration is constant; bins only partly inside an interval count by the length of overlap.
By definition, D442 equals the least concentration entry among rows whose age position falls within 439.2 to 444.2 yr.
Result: 2.753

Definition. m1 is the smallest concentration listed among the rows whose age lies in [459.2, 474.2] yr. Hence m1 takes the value 2.876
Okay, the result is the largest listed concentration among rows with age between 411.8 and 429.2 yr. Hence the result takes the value 2.988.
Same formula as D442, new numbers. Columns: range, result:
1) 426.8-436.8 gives 2.752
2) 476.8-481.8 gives 3.141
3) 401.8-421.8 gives 2.73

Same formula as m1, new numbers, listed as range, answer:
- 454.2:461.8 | 2.979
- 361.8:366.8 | 2.909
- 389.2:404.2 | 2.914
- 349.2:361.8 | 2.739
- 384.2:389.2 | 2.891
